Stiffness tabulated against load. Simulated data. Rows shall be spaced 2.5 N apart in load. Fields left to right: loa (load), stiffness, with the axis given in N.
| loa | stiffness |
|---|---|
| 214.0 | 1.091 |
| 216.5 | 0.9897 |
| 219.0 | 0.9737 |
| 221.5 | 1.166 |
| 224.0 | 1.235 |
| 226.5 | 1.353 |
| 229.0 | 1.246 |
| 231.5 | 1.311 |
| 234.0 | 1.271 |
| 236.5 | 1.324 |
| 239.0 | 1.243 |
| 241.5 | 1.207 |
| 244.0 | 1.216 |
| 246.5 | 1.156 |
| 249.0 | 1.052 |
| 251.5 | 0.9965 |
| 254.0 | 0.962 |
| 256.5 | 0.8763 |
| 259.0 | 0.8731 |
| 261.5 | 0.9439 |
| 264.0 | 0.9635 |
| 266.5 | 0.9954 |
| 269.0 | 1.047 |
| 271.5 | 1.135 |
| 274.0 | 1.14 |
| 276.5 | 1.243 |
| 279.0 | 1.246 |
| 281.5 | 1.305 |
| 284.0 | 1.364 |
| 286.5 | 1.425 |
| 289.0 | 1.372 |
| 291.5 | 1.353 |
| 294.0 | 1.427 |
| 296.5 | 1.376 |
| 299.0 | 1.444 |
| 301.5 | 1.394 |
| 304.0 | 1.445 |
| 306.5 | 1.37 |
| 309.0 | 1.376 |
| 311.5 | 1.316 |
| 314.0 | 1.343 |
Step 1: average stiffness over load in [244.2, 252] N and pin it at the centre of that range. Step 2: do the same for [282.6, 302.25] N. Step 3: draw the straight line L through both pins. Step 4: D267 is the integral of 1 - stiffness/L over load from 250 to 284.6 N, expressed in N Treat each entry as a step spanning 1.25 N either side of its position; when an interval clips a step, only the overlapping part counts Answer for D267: 4.4 N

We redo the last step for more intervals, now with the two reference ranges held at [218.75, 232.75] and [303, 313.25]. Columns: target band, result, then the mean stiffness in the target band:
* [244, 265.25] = 4.8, 0.992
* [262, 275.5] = 2.6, 1.05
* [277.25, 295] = -0.2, 1.35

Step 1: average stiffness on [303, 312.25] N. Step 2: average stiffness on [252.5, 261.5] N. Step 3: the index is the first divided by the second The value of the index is 1.51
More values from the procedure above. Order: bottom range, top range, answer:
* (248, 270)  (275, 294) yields 1.38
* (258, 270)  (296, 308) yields 1.46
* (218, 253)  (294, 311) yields 1.17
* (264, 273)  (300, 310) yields 1.33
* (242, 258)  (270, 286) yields 1.19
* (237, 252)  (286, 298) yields 1.20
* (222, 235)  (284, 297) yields 1.09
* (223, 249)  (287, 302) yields 1.12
